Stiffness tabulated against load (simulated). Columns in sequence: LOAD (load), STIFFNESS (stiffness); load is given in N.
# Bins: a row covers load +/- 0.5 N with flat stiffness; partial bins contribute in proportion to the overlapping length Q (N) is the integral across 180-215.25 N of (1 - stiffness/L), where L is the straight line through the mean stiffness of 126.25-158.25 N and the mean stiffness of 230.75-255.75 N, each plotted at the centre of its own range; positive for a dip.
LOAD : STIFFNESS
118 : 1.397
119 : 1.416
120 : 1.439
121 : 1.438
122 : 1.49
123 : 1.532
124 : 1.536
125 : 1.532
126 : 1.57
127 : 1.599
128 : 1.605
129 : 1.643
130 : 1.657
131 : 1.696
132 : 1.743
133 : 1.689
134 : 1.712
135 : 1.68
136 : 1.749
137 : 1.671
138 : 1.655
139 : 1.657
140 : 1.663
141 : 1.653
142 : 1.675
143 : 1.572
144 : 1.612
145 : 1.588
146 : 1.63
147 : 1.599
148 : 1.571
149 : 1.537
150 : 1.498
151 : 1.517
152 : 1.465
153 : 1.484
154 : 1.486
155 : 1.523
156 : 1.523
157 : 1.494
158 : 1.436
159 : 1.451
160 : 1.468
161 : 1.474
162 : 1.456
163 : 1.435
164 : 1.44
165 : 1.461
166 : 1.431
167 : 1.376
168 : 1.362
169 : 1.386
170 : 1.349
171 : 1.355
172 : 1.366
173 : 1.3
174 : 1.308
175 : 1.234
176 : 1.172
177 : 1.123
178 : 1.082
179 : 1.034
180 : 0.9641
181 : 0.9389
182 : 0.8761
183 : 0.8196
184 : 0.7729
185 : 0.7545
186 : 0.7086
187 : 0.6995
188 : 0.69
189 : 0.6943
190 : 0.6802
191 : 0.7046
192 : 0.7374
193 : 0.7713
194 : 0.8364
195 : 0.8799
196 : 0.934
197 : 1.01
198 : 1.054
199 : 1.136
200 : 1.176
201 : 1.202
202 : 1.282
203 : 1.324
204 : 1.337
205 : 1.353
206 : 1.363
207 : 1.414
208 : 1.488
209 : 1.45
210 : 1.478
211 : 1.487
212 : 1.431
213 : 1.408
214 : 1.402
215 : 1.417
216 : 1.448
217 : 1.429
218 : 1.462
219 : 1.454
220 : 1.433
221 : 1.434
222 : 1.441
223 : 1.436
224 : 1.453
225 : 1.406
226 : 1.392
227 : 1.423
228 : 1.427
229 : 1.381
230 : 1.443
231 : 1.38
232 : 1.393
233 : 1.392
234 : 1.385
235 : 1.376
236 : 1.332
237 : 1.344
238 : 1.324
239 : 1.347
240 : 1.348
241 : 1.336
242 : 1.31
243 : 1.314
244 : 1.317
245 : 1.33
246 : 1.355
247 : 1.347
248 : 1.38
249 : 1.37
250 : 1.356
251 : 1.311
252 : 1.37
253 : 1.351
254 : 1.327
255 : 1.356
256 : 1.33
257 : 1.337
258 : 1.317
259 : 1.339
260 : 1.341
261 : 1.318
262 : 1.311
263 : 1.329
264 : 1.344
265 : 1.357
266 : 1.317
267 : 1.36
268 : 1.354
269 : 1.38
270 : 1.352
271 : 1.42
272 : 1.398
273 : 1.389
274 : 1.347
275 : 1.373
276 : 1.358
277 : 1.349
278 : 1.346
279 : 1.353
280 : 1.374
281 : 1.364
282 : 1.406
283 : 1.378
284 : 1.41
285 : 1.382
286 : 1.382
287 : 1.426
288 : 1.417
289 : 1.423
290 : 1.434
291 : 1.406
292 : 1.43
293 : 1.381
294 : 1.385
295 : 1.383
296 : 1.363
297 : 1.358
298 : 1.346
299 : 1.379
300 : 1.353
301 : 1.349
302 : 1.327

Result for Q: 9.3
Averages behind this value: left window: 1.6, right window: 1.35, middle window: 1.07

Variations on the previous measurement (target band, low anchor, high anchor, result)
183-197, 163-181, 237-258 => 5.6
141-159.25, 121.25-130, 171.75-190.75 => -3.5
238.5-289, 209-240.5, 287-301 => 1.5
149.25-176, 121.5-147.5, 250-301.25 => 2.7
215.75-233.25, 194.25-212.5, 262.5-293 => -1.8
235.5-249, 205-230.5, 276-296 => 0.7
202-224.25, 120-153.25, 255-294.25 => 0.8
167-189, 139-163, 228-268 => 6.3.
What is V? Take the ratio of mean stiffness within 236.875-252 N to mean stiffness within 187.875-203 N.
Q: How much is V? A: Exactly 1.4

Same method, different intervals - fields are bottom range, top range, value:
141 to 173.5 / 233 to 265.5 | 0.91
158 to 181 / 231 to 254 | 1.03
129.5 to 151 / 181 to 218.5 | 0.68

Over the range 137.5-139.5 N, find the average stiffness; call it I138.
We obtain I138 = 1.66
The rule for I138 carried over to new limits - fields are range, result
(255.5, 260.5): 1.33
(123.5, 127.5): 1.56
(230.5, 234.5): 1.39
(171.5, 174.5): 1.32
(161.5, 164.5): 1.44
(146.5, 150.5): 1.55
